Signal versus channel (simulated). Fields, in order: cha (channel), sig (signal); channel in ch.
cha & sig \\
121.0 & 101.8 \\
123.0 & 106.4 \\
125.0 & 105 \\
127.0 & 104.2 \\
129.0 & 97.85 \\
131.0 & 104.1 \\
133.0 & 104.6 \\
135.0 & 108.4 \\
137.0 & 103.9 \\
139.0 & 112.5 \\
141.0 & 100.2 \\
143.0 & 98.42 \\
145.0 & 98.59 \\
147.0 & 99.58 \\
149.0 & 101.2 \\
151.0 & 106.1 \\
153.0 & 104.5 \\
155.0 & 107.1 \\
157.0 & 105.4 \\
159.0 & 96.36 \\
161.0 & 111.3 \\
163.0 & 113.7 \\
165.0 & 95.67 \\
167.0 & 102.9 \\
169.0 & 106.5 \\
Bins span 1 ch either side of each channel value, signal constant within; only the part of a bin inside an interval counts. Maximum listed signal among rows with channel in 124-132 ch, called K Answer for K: 105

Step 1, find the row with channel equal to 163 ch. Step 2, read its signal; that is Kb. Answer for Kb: 113.7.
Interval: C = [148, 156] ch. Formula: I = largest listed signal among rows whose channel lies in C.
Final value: 107.1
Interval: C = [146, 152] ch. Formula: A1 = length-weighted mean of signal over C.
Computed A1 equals 102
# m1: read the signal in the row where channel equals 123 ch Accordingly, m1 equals 106.4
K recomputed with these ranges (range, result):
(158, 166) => 113.7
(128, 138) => 108.4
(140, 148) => 100.2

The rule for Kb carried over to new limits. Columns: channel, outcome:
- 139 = 112.5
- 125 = 105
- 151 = 106.1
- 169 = 106.5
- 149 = 101.2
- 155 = 107.1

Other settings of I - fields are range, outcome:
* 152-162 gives 111.3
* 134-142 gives 112.5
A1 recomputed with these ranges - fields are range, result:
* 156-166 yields 104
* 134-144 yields 105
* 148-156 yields 105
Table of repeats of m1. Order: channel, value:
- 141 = 100.2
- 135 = 108.4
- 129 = 97.85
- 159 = 96.36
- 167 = 102.9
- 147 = 99.58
